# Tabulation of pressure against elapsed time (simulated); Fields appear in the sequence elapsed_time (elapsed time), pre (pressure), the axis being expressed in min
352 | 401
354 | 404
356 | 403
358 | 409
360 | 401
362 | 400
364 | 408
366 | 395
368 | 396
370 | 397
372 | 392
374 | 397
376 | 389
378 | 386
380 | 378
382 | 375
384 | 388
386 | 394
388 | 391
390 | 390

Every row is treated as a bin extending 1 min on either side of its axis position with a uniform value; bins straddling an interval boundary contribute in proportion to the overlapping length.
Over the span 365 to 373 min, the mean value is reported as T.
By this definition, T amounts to 395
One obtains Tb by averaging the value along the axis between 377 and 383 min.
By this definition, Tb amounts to 380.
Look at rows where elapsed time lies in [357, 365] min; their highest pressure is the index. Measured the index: 409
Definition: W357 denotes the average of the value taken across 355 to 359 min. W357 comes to 406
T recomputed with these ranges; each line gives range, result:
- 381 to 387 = 386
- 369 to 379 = 392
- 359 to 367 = 401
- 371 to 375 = 394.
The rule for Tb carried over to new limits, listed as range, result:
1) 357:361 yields 405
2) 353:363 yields 403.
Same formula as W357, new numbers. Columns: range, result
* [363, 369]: 400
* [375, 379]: 388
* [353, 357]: 404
